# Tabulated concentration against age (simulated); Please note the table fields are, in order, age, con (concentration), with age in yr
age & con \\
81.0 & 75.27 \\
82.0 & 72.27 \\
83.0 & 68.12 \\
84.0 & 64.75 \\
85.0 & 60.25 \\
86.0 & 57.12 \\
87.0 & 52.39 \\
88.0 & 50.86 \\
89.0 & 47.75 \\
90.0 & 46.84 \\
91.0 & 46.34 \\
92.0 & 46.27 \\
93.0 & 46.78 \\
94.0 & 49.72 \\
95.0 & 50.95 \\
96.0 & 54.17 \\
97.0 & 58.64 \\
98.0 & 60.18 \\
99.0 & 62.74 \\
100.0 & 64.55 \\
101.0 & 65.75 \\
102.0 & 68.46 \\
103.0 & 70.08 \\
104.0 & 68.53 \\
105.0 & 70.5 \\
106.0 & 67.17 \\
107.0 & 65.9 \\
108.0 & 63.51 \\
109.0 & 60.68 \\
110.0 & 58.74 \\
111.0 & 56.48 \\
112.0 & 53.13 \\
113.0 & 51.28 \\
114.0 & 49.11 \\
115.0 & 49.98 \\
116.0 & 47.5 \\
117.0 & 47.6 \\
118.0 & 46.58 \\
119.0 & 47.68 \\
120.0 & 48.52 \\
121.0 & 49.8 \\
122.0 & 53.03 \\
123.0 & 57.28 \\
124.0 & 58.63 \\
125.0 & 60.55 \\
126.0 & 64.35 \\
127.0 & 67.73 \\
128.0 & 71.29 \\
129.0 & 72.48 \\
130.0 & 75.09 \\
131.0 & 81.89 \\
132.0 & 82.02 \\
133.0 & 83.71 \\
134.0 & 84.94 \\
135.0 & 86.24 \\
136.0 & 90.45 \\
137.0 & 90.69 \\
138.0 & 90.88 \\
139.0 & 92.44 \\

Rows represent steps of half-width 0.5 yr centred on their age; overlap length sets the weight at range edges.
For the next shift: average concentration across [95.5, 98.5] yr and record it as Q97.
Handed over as 57.7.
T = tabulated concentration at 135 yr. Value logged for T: 86.24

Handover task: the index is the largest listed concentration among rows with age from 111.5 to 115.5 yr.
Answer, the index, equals 53.13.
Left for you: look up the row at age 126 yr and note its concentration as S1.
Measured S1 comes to 64.35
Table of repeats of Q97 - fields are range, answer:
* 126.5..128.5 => 69.5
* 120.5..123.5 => 53.4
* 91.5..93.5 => 46.5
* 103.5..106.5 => 68.7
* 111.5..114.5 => 51.2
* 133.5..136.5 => 87.2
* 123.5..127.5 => 62.8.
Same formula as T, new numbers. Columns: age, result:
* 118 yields 46.58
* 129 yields 72.48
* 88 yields 50.86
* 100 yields 64.55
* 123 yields 57.28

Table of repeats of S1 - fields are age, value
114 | 49.11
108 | 63.51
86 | 57.12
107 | 65.9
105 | 70.5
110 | 58.74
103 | 70.08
